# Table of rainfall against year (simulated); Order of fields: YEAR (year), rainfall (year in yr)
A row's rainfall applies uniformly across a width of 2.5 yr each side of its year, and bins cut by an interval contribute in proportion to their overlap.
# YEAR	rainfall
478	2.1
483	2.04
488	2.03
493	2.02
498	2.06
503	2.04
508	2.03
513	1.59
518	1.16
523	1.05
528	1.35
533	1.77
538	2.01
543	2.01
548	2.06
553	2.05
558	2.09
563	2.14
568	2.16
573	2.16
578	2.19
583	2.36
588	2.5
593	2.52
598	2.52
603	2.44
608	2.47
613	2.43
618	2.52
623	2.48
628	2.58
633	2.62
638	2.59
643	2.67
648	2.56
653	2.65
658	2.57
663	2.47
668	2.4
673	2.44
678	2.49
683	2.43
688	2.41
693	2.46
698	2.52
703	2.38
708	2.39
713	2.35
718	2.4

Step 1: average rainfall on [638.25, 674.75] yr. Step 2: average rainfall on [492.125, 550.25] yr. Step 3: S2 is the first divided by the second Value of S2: 1.45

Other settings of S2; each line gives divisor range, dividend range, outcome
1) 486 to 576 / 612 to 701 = 1.34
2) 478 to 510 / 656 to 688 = 1.21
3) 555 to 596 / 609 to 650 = 1.13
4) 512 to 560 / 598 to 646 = 1.48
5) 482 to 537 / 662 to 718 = 1.40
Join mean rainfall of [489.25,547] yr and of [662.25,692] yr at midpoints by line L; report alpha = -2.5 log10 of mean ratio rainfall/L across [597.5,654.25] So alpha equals -0.15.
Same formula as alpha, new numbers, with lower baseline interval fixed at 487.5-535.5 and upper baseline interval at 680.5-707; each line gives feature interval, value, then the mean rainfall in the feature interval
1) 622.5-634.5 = -0.182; 2.57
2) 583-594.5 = -0.226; 2.48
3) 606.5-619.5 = -0.172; 2.47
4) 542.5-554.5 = -0.110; 2.04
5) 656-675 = -0.066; 2.47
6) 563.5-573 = -0.122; 2.16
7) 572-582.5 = -0.129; 2.21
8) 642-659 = -0.156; 2.61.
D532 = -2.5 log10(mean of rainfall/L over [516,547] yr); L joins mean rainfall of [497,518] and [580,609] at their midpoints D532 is 0.26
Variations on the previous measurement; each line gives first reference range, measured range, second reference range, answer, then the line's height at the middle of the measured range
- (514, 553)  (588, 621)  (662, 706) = -0.22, 2.03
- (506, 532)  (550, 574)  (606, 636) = -0.12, 1.9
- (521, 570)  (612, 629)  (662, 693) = -0.14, 2.2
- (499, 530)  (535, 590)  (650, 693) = -0.17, 1.85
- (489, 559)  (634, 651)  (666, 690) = -0.14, 2.29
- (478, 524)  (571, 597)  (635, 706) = -0.10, 2.16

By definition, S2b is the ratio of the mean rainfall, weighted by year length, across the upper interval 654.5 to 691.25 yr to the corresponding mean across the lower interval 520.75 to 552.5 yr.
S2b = 1.4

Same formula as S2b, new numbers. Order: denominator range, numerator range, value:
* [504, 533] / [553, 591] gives 1.48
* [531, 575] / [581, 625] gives 1.20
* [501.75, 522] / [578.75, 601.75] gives 1.50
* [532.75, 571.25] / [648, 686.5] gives 1.21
